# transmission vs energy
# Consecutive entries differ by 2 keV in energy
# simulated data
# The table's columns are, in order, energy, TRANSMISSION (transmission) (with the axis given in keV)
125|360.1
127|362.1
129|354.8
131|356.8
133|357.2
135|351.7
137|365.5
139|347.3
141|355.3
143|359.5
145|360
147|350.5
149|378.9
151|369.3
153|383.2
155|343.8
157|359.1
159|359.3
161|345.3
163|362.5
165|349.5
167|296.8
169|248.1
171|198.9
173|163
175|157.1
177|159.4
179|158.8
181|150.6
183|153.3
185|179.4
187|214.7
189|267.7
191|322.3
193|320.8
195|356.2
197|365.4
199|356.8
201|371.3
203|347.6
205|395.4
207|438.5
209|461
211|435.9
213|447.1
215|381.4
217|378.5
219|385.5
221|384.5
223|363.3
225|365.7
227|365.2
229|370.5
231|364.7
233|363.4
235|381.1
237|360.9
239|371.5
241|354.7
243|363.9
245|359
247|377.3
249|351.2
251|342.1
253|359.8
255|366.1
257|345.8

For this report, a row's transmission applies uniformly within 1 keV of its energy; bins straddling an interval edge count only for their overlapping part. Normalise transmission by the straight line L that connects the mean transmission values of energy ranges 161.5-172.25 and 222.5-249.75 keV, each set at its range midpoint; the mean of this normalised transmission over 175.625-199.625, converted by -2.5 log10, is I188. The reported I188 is 0.26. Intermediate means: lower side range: 291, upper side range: 365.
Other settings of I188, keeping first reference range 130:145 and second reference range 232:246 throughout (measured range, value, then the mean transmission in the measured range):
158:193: 0.43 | 243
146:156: -0.02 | 365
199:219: -0.11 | 403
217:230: -0.03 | 373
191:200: 0.04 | 347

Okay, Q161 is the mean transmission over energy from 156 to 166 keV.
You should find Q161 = 355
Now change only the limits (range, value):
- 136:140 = 356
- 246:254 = 358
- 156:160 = 359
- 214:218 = 380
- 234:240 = 371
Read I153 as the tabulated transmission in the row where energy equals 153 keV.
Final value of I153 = 383.2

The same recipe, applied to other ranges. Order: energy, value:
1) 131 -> 356.8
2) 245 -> 359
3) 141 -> 355.3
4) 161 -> 345.3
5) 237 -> 360.9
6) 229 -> 370.5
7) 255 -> 366.1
